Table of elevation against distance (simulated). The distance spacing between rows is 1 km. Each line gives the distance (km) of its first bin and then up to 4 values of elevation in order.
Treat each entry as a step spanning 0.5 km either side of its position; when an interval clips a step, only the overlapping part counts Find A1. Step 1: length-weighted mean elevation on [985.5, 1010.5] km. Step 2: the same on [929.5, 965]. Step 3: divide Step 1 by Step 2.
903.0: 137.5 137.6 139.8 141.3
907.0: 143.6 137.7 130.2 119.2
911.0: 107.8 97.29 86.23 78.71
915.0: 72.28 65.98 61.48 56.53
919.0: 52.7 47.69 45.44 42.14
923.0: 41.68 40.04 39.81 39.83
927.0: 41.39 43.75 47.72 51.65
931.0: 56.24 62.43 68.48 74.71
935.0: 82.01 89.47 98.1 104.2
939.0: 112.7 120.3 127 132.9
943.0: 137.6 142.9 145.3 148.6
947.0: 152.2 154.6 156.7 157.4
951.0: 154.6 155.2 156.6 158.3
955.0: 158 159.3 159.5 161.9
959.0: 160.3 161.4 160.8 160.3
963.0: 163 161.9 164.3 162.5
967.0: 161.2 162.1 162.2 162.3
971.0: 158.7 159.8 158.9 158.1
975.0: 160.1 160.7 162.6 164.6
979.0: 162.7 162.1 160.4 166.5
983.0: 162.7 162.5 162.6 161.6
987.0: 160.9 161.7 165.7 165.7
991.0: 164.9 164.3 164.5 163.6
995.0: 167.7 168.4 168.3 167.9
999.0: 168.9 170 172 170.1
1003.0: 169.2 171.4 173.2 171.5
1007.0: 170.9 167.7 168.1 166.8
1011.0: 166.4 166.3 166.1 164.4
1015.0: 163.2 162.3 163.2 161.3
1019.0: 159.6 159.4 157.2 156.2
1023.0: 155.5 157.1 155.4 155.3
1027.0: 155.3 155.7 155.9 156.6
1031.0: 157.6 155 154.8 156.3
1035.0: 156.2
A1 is 1.3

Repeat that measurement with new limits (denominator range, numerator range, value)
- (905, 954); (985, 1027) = 1.69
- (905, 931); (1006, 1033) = 2.17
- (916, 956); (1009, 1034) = 1.65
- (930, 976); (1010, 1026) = 1.15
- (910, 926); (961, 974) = 2.54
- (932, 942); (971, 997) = 1.67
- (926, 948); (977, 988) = 1.67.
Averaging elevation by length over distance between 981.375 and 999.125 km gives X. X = 165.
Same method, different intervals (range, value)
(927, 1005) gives 146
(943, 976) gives 158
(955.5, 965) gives 161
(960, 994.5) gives 162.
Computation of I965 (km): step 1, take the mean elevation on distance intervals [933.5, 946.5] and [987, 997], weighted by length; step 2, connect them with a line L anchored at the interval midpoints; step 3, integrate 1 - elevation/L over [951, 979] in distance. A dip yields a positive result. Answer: -4.2 km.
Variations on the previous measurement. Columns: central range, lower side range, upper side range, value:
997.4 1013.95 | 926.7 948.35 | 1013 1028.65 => -2.3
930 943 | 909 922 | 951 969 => 2.5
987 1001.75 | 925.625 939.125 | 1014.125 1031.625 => -4.2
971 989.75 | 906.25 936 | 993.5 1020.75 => -3.4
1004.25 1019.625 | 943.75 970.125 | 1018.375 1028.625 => -0.9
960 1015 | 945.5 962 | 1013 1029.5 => -2.3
